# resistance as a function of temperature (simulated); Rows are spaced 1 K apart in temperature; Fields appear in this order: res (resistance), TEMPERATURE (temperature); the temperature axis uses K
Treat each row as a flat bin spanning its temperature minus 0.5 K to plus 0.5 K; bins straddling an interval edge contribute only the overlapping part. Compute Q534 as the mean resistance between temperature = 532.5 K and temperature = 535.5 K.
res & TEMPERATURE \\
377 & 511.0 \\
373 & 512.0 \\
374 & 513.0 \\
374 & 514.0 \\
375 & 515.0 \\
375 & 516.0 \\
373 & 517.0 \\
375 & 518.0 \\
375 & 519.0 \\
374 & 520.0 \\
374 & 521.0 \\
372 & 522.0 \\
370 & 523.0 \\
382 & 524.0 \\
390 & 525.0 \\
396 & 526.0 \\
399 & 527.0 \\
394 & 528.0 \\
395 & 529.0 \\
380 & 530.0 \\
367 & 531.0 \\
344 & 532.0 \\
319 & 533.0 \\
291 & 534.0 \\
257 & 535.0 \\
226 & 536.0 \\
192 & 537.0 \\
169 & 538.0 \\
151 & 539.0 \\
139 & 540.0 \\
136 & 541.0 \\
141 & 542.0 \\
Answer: 289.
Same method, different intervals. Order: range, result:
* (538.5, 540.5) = 145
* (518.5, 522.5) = 374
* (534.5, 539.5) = 199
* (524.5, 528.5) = 395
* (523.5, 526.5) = 389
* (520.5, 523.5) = 372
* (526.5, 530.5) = 392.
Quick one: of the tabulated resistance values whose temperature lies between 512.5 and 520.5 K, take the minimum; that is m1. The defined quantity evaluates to 373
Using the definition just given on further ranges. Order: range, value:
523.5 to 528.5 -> 382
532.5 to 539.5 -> 151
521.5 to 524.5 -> 370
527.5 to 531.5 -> 367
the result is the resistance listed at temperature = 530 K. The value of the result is 380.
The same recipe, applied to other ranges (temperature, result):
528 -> 394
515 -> 375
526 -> 396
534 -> 291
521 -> 374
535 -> 257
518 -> 375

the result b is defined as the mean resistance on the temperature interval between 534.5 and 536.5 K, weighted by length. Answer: 242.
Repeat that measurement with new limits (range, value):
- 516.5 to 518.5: 374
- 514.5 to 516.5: 375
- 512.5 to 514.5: 374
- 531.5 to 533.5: 332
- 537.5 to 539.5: 160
